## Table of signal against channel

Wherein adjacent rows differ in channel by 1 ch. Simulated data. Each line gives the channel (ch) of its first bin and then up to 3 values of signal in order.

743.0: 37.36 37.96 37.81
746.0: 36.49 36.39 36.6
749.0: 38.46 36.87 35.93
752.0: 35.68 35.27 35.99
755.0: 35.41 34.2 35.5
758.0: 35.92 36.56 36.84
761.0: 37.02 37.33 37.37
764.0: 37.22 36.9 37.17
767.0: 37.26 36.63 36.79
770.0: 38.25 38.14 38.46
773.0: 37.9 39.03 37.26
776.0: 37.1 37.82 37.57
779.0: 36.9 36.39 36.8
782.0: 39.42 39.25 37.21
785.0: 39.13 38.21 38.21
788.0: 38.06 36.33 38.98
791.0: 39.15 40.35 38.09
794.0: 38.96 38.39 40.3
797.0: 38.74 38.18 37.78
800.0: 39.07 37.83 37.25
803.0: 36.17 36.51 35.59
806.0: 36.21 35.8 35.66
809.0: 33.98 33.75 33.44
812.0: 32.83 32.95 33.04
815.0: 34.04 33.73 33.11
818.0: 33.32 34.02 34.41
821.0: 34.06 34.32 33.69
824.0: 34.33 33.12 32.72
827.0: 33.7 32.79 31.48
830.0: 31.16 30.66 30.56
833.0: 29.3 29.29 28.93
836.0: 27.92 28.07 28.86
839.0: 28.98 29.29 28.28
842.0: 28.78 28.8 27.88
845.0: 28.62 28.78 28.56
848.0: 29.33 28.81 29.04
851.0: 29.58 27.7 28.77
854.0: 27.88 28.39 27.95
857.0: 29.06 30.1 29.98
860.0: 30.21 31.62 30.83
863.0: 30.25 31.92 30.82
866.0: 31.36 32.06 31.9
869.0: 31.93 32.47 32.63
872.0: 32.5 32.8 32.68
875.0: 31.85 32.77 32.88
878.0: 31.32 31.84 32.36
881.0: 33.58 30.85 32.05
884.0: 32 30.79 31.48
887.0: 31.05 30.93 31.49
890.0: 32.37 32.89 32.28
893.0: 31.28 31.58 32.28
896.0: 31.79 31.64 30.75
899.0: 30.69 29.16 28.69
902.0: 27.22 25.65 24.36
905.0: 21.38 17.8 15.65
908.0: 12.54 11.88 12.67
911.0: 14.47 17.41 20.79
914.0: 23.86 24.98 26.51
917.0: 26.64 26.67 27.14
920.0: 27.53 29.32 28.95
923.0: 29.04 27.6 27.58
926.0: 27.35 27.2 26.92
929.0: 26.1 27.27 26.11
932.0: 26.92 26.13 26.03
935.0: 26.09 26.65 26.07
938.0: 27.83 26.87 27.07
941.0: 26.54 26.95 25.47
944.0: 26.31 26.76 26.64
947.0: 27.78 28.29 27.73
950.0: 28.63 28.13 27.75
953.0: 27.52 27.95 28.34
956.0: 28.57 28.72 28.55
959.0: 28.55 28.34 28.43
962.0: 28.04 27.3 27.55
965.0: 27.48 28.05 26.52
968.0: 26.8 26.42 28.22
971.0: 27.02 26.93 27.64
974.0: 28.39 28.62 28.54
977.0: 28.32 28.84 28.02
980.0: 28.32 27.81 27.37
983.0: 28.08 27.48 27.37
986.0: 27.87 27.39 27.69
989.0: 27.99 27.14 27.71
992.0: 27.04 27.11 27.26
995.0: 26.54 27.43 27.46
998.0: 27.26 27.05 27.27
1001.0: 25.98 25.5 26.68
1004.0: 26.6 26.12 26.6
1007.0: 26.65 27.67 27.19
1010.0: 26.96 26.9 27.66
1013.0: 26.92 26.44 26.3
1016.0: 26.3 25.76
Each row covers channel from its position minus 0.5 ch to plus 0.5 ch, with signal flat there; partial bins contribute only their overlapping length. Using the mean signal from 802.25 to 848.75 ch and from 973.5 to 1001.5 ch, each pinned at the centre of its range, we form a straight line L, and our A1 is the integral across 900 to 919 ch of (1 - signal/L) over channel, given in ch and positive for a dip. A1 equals 5.29 ch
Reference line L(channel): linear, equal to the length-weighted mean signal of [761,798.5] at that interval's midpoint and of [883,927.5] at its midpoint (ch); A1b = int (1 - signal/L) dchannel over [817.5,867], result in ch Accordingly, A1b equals 2.89 ch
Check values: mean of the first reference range 38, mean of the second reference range 26.5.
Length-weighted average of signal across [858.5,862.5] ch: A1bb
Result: 30.7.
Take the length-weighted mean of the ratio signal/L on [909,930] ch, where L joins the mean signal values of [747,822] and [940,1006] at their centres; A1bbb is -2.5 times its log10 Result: 0.21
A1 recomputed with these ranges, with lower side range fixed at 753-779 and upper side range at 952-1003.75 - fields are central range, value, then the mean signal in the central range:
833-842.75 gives 1.5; 28.7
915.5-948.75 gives 2.9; 27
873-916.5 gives 5.3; 27.6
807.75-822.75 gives 0.5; 33.7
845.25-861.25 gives 2.0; 29.1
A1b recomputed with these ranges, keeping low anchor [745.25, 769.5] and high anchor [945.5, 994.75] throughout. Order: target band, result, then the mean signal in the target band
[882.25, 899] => -0.3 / 31.6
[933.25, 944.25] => 1.0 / 26.5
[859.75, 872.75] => 0.2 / 31.6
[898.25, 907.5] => 1.8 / 24.7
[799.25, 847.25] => 2.0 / 32.5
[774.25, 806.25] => -2.5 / 37.9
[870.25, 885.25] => -0.3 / 32.2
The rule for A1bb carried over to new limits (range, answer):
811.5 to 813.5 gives 32.9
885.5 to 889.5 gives 31.2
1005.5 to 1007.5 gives 26.6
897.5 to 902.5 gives 29.3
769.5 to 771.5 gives 38.2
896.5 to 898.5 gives 31.2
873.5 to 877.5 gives 32.5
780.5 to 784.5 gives 38.2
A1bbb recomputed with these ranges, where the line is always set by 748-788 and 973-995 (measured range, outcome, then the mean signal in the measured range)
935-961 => 0.070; 27.5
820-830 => 0.045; 33.3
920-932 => 0.104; 27.6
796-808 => -0.047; 37.3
